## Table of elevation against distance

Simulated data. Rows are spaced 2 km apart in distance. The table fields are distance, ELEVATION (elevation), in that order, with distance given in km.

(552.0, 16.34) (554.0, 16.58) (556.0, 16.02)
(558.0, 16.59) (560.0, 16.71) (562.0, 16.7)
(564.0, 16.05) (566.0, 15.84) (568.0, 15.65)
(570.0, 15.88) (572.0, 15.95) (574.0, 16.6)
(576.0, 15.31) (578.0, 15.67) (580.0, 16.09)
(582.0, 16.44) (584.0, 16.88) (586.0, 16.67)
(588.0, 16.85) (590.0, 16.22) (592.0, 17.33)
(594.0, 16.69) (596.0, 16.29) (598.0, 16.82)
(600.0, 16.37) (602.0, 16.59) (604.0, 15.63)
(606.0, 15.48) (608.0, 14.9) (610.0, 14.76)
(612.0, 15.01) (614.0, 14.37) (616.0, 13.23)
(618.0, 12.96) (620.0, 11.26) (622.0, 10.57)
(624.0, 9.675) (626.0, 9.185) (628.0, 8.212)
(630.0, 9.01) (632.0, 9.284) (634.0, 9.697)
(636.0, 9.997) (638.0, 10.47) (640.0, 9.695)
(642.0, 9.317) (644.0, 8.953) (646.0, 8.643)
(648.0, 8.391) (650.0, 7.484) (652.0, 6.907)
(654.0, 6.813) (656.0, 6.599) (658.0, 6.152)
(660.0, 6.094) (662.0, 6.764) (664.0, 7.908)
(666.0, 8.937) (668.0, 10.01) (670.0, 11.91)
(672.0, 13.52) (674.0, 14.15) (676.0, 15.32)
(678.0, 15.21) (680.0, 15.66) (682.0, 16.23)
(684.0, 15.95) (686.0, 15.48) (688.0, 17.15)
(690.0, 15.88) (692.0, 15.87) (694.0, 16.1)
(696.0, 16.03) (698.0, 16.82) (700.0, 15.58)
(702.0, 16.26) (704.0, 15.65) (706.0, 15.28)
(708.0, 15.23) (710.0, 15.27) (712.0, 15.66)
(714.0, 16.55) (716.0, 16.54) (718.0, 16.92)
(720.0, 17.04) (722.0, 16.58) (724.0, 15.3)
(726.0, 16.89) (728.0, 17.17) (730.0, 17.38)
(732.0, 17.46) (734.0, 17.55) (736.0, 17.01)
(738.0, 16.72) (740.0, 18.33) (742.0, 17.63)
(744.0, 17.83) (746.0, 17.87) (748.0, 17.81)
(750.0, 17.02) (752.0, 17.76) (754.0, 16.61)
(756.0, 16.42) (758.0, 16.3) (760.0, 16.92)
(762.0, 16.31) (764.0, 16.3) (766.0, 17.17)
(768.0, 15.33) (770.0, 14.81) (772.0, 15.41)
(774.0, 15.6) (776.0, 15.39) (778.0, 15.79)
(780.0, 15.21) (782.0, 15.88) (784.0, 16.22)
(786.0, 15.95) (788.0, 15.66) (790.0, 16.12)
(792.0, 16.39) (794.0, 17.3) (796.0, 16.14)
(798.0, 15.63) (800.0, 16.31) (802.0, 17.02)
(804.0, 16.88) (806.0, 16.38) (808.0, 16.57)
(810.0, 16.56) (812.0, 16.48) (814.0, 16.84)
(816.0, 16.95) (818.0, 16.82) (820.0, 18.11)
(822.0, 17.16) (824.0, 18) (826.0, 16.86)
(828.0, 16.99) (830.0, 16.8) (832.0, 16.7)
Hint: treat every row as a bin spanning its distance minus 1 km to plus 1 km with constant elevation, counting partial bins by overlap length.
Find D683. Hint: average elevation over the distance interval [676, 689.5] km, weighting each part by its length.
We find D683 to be 15.9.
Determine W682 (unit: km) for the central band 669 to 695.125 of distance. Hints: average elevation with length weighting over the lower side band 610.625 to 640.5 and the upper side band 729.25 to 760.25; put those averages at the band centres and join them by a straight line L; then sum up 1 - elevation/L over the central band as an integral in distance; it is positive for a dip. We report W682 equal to -2.5 km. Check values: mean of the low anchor 10.9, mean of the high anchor 17.3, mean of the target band 15.3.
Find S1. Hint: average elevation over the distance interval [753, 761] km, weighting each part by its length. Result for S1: 16.6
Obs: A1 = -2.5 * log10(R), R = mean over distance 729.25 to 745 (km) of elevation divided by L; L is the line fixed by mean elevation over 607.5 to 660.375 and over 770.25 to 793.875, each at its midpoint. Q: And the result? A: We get -0.240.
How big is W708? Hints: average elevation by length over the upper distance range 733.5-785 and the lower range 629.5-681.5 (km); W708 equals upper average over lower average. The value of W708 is 1.69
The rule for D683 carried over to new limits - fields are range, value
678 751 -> 16.5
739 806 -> 16.5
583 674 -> 11.7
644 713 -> 12.6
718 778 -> 16.7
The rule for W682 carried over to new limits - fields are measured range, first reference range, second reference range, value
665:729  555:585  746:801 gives 3.3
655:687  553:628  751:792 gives 8.2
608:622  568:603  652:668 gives -0.8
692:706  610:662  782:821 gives -4.3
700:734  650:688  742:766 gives -4.4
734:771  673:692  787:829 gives -1.5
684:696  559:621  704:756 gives 0.3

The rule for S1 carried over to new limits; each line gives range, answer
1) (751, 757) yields 16.9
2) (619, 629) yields 9.78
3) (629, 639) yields 9.69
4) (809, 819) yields 16.7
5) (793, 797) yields 16.7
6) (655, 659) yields 6.38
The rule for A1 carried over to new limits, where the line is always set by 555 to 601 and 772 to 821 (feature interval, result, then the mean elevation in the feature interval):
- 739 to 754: -0.09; 17.7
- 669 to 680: 0.15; 14.2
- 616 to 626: 0.42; 11.1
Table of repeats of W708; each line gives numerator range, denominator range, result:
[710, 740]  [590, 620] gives 1.09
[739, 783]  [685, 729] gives 1.02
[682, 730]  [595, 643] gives 1.30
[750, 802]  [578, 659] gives 1.31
